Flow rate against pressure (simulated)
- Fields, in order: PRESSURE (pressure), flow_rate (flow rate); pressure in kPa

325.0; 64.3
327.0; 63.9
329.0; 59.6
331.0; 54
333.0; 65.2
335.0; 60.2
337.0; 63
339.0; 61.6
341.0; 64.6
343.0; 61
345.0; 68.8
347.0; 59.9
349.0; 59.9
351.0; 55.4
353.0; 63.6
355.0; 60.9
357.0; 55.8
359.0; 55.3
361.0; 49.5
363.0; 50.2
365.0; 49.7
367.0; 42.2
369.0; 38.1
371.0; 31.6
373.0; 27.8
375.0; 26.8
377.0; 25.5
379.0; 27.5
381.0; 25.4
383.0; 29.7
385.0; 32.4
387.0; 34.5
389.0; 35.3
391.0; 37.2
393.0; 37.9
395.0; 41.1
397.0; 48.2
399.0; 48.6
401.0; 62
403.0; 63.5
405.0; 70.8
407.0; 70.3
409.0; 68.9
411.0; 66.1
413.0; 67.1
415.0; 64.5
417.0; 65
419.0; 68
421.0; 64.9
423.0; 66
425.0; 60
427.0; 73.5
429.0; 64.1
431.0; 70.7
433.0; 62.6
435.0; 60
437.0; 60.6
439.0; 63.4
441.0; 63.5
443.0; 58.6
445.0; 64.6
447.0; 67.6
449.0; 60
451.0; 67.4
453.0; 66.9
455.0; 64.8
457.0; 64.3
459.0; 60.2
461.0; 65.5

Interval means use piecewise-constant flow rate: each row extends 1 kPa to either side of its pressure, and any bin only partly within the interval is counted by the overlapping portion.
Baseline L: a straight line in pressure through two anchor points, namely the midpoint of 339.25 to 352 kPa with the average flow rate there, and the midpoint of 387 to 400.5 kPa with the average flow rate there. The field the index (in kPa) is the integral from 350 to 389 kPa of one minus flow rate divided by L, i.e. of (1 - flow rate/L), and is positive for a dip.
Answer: 8.6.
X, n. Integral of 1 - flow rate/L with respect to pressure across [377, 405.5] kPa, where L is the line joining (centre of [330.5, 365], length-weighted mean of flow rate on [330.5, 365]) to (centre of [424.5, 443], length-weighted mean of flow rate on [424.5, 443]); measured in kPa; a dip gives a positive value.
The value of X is 9.4 kPa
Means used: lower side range 59.1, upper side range 64.1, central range 41.3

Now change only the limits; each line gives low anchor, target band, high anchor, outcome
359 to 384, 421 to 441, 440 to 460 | -2.6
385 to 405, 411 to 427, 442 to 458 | -3.5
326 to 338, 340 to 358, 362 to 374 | -3.6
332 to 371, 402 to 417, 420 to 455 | -1.3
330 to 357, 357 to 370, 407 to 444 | 2.9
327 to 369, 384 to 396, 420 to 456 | 4.8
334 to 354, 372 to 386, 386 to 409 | 6.8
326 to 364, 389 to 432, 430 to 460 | 1.4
